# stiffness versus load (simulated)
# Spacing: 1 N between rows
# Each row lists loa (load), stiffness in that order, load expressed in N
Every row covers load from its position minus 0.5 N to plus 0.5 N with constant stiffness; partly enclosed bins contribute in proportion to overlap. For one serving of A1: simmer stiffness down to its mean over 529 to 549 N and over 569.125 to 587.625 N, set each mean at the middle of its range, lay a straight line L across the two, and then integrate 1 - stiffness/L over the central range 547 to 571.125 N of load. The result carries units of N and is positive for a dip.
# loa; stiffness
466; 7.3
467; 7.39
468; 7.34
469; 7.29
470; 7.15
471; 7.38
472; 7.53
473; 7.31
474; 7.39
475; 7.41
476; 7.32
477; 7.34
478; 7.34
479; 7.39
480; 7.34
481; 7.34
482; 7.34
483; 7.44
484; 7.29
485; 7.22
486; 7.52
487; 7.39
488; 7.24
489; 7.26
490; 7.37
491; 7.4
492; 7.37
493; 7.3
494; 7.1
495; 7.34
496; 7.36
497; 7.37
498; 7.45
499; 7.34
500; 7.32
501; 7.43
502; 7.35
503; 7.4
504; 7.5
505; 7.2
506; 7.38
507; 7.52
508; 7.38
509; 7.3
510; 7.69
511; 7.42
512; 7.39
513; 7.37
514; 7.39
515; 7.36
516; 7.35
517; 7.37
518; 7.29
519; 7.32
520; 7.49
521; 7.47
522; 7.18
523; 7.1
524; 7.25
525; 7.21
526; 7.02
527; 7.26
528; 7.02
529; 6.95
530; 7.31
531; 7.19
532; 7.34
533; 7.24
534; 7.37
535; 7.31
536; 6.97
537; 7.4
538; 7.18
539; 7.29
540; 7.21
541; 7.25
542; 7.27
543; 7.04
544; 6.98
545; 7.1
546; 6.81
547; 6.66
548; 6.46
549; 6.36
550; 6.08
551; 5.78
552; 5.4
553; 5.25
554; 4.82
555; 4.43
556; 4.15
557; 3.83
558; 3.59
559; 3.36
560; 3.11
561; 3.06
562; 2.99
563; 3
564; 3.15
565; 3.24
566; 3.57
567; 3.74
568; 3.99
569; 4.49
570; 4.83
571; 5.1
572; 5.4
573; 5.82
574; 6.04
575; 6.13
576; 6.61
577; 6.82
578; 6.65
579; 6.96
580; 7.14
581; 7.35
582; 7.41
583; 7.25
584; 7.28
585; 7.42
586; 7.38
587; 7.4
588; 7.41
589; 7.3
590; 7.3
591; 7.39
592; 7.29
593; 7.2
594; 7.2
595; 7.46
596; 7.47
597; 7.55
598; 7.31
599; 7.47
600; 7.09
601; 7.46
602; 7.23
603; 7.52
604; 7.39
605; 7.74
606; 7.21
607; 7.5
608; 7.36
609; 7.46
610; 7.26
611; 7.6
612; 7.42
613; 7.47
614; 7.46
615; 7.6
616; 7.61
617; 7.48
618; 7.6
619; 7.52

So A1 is 8.8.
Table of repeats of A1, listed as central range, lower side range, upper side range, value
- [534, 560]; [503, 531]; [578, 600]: 4.5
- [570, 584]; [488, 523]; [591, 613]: 1.7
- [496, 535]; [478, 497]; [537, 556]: -2.5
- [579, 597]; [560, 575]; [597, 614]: -4.3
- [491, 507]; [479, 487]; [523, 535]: -0.1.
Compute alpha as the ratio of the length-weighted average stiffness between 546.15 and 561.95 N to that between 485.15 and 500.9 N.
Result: 0.66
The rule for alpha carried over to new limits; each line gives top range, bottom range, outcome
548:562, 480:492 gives 0.62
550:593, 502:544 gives 0.76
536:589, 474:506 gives 0.78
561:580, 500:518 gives 0.67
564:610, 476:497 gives 0.91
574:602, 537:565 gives 1.33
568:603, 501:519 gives 0.93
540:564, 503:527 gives 0.71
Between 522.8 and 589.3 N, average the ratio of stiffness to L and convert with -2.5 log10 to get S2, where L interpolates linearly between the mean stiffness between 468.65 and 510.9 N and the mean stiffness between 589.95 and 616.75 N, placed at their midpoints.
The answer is 0.216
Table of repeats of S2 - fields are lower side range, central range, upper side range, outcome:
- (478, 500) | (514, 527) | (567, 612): -0.013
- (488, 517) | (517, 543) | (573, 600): 0.009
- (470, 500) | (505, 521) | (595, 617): -0.004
